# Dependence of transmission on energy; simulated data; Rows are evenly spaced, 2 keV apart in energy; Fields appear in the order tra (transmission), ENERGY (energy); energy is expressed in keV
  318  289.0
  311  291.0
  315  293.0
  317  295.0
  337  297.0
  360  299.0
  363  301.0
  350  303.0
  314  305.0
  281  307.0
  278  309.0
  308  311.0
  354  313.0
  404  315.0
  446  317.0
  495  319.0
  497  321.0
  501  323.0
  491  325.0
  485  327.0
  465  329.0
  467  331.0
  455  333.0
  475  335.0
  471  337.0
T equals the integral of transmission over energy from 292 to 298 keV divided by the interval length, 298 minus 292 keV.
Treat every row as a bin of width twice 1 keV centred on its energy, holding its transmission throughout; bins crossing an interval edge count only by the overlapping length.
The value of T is 323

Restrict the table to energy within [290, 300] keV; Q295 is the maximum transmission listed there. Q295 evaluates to 360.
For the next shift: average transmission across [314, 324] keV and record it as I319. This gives 469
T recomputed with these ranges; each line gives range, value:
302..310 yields 306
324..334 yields 473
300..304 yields 356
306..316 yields 325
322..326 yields 496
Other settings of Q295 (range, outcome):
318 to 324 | 501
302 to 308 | 350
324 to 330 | 491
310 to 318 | 446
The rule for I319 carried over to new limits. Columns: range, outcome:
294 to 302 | 344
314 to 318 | 425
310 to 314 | 331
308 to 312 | 293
